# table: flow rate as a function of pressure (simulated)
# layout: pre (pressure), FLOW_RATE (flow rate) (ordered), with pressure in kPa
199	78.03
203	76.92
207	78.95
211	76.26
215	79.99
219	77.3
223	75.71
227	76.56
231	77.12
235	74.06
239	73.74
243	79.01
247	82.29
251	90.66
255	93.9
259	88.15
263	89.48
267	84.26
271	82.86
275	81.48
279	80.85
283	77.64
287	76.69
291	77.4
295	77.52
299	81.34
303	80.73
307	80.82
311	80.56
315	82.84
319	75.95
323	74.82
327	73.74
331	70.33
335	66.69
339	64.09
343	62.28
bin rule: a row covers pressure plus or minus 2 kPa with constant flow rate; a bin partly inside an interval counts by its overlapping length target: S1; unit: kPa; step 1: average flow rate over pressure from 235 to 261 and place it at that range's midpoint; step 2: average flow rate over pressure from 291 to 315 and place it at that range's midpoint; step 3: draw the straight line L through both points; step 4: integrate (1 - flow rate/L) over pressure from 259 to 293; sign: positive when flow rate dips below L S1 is 0.1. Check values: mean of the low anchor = 83.8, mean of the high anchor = 80.2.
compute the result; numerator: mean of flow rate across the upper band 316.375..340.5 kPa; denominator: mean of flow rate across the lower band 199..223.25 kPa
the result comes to 0.9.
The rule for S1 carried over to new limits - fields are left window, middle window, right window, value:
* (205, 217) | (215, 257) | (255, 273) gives 1.3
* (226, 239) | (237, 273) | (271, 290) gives -3.5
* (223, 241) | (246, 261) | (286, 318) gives -2.4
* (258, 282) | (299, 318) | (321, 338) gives -1.4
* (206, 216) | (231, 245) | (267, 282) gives 0.7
